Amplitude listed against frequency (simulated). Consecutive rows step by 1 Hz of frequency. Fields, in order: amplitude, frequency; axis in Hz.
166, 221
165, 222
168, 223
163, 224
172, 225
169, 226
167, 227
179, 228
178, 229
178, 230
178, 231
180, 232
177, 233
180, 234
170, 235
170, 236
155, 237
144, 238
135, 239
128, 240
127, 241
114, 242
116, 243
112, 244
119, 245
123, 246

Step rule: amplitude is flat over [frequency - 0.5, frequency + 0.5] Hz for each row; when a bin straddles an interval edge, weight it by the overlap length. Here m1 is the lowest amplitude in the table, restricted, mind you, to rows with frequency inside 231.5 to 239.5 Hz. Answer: 135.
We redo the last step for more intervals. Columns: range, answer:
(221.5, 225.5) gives 163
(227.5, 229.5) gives 178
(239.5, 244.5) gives 112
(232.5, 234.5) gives 177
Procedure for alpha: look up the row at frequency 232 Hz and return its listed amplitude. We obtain 180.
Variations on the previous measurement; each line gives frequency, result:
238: 144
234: 180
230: 178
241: 127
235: 170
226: 169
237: 155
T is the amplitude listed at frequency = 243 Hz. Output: 116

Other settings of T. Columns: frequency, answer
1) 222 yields 165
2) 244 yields 112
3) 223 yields 168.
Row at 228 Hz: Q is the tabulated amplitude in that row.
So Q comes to 179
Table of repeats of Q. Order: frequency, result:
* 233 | 177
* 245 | 119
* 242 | 114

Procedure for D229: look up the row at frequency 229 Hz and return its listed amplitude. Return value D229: 178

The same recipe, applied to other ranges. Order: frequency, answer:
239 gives 135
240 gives 128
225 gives 172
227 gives 167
